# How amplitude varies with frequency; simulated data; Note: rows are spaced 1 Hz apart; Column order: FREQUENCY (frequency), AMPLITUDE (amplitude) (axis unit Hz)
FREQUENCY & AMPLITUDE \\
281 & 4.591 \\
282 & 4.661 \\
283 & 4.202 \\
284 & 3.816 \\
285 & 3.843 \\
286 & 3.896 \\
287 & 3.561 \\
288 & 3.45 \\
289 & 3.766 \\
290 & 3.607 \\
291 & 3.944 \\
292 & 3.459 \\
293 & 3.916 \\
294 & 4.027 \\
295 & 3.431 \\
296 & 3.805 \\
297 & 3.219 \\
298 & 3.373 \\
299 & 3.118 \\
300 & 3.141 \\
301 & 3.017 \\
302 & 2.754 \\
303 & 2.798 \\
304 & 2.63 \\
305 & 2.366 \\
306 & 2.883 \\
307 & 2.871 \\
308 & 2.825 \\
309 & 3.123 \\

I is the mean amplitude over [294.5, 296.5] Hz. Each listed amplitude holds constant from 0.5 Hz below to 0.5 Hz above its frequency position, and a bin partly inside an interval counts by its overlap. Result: 3.62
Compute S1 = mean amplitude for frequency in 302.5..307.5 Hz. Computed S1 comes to 2.71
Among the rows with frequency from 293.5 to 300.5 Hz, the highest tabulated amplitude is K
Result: 4.027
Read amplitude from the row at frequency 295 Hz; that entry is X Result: 3.431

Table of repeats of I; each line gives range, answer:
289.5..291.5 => 3.78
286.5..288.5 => 3.51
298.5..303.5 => 2.97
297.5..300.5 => 3.21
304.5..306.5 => 2.62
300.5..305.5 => 2.71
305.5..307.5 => 2.88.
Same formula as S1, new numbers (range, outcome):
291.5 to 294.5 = 3.8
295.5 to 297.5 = 3.51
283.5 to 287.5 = 3.78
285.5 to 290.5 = 3.66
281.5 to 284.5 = 4.23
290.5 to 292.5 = 3.7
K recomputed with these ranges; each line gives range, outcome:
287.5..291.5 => 3.944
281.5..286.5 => 4.661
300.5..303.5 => 3.017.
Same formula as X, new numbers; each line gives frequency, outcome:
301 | 3.017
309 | 3.123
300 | 3.141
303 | 2.798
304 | 2.63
